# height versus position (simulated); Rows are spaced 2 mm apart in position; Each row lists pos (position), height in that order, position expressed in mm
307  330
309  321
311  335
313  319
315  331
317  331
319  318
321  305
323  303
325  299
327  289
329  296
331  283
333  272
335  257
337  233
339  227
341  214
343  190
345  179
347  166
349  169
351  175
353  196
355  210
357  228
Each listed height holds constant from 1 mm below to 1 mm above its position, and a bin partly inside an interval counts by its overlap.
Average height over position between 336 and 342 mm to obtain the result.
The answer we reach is 225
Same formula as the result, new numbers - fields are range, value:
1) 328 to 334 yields 284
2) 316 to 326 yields 311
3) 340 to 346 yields 194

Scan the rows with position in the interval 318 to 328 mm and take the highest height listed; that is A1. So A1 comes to 318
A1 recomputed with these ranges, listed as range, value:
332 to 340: 272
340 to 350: 214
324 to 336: 299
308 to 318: 335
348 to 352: 175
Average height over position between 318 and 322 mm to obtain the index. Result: 312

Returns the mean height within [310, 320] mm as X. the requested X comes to 327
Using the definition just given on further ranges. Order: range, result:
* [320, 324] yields 304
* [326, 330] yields 292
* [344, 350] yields 171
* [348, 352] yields 172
